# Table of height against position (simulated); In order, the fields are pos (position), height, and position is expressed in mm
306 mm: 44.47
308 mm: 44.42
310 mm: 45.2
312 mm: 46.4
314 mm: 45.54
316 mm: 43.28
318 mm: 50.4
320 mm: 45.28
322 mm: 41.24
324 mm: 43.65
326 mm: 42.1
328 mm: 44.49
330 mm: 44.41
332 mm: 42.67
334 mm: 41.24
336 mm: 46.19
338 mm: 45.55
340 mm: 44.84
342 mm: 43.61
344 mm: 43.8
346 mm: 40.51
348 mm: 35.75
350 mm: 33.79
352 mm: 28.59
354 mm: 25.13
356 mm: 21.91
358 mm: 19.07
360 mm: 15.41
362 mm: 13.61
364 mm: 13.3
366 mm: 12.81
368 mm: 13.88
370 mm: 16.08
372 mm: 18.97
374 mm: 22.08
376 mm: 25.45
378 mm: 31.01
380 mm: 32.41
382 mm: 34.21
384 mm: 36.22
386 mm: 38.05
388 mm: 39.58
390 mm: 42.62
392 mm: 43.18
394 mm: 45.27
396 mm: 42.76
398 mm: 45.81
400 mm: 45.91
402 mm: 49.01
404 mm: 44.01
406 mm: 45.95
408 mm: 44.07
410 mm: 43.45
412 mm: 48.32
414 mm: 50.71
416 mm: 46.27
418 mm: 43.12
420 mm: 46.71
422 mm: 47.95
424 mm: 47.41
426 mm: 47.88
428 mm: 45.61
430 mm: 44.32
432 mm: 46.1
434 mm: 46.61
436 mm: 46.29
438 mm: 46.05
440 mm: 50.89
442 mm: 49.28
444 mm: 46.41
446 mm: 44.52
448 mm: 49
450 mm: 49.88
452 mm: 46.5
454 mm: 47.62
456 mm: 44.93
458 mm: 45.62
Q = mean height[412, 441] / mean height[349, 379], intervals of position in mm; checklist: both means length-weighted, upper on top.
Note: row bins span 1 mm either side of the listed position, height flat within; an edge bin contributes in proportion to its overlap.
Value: 2.3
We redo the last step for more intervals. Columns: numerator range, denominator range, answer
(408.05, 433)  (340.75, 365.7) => 1.68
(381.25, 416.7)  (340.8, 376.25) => 1.76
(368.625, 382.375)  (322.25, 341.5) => 0.57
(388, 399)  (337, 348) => 1.01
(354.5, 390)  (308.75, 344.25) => 0.55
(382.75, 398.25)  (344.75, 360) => 1.45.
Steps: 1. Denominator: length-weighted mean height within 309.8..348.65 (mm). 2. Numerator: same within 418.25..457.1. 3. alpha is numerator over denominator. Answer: 1.07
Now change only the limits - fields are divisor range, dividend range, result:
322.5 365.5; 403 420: 1.32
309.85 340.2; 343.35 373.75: 0.52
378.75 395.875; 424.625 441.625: 1.20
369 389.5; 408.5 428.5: 1.57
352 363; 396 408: 2.30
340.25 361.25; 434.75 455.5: 1.53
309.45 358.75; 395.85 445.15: 1.16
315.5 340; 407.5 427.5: 1.05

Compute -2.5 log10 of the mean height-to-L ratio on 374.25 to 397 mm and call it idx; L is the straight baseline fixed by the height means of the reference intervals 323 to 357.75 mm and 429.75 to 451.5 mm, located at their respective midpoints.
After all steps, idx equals 0.16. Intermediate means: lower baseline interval 38.9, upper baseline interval 47.3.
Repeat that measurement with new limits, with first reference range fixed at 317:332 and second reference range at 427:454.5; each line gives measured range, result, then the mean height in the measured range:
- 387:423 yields 0.023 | 45.3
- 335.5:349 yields 0.050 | 42.8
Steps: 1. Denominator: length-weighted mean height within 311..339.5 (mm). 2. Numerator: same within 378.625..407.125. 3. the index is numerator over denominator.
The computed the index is 0.94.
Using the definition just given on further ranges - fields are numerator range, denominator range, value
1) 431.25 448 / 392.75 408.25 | 1.04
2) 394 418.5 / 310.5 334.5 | 1.03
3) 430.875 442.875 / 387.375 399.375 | 1.09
